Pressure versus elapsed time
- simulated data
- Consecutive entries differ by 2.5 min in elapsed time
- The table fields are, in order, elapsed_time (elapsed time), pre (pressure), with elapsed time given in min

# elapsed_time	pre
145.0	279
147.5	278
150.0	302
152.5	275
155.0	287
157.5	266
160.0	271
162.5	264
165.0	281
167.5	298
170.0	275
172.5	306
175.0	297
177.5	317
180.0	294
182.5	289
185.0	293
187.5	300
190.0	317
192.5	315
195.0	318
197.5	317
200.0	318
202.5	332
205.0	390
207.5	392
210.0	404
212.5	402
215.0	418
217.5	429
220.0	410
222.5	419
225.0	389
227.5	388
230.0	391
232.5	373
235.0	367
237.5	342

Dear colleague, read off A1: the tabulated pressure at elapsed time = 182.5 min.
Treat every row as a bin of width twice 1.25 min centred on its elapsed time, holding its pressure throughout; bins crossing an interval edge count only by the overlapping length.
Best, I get 289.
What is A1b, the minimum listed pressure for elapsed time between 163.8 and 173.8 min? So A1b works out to 275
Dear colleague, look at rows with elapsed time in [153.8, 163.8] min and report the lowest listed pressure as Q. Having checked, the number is 264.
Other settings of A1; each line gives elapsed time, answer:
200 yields 318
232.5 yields 373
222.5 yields 419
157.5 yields 266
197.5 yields 317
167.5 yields 298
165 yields 281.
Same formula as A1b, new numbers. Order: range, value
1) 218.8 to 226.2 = 389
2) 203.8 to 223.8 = 390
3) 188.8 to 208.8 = 315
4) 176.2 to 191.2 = 289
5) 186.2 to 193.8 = 300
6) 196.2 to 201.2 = 317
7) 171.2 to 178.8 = 297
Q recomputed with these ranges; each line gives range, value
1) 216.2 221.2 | 410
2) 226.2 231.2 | 388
